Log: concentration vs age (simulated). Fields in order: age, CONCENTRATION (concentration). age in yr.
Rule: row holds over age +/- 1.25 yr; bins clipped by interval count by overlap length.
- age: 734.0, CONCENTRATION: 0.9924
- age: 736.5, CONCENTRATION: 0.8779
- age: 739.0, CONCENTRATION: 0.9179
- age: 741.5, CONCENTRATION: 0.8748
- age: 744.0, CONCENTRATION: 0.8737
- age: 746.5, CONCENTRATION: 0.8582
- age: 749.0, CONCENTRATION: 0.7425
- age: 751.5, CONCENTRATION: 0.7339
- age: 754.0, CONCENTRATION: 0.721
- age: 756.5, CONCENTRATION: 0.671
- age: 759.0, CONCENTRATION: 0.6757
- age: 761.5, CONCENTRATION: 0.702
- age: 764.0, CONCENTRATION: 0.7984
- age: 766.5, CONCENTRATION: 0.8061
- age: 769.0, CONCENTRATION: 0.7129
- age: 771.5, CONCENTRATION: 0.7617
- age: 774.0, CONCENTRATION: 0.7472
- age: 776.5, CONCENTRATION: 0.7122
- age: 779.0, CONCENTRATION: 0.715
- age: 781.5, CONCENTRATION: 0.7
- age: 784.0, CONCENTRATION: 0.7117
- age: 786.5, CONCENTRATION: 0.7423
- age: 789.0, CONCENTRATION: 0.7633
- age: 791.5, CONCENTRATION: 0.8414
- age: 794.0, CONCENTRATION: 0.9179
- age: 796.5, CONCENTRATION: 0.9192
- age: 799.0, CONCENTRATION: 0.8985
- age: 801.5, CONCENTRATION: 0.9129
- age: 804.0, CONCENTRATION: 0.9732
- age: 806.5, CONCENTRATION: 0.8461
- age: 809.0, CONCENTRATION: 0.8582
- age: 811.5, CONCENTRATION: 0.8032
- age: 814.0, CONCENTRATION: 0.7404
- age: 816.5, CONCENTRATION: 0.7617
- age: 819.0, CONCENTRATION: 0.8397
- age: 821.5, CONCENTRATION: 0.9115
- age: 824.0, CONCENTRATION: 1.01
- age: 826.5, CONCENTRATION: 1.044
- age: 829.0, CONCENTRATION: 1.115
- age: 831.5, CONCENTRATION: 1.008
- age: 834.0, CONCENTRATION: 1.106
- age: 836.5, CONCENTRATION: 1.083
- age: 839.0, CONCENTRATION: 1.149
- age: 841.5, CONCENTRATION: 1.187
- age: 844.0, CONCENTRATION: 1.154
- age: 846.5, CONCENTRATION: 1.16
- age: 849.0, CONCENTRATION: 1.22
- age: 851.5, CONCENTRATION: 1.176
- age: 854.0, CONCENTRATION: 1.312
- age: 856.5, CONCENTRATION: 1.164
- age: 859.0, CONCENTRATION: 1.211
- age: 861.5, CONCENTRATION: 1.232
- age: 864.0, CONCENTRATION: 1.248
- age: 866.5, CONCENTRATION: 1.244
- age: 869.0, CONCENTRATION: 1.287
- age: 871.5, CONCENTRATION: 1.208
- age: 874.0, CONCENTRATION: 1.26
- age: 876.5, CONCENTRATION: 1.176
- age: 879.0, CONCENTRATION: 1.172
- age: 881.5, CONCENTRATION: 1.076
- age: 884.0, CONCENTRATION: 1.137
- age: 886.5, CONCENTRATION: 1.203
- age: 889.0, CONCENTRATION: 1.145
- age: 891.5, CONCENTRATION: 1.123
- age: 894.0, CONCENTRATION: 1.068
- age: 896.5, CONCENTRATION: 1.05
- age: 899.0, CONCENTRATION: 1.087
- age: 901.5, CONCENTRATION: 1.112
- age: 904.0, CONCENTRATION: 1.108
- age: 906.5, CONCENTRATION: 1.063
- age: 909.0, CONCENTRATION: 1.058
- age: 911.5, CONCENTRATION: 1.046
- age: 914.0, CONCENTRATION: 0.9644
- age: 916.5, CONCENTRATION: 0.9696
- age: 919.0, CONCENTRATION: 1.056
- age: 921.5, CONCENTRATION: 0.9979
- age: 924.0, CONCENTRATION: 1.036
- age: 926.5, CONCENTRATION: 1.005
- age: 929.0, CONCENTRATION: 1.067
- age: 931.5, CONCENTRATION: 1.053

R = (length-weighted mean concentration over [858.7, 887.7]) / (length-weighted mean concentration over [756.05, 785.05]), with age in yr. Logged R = 1.65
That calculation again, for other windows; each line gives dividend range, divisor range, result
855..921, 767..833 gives 1.34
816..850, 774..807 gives 1.30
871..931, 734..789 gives 1.42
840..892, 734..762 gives 1.50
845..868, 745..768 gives 1.63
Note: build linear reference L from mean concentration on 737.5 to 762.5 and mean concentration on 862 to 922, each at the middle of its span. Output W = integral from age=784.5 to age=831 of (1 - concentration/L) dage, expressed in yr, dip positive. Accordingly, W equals 1.9 yr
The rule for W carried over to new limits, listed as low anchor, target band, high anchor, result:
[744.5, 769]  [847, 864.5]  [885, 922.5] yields -4.6 yr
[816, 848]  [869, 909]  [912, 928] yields -4.4 yr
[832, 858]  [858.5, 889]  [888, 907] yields -2.0 yr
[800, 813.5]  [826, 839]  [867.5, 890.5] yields -1.3 yr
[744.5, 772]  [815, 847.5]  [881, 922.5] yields -4.3 yr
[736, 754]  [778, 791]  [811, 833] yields 2.1 yr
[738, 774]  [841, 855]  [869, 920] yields -2.9 yr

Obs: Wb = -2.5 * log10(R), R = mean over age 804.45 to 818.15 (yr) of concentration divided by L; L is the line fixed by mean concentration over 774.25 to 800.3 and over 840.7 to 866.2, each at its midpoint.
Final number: 0.157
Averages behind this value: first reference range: 0.791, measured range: 0.813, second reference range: 1.21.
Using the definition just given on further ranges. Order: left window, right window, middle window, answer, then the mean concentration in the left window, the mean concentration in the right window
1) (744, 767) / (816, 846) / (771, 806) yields 0.09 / 0.75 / 1.04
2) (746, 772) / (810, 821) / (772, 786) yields 0.06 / 0.74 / 0.796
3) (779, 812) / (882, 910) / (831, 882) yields -0.19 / 0.834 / 1.1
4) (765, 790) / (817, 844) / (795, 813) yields 0.00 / 0.738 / 1.04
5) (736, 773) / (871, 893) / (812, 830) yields 0.08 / 0.78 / 1.16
